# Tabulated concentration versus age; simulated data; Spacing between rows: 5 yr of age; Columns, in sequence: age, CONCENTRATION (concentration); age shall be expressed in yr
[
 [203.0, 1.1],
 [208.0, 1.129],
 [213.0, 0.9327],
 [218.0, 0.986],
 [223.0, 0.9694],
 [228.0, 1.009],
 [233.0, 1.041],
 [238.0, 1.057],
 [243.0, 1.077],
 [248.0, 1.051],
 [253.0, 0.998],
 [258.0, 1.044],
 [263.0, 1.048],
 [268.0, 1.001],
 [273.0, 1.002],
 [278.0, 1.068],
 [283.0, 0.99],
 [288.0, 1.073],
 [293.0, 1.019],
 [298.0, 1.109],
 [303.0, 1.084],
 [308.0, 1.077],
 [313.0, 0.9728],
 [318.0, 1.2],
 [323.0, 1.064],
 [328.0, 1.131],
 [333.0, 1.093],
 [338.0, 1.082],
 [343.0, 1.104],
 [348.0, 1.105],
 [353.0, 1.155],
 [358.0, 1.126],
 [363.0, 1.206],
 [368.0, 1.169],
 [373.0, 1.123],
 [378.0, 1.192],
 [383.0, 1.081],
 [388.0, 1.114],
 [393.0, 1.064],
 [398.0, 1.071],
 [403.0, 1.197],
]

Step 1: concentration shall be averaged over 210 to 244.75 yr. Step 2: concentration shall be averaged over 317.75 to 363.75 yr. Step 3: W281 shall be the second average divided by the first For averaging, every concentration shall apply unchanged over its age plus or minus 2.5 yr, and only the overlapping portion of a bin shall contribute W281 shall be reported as 1.1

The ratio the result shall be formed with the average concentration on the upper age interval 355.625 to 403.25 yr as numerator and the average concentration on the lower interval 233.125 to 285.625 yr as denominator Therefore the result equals 1.1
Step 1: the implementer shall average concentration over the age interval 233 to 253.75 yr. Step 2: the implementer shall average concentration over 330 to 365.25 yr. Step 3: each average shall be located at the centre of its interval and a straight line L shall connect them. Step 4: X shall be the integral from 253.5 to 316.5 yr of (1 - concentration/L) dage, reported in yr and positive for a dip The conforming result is 2.17 yr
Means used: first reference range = 1.05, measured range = 1.04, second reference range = 1.12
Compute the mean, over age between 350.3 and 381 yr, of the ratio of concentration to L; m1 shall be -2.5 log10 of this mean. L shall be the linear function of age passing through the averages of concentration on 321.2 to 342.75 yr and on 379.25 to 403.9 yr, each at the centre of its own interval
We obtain -0.06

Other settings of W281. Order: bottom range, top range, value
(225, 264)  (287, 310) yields 1.03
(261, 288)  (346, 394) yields 1.11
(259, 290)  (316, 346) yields 1.08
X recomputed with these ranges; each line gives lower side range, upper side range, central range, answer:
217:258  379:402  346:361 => -0.7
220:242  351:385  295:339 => 0.5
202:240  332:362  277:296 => 0.6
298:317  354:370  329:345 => 0.3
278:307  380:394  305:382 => -3.0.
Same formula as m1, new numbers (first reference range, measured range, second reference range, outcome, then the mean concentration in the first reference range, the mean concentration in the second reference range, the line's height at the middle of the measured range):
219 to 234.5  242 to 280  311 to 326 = 0.00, 1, 1.08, 1.03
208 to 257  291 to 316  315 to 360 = 0.03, 1.02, 1.12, 1.09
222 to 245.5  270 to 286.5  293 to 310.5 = 0.04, 1.03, 1.08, 1.06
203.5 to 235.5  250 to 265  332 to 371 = 0.02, 1.02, 1.13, 1.05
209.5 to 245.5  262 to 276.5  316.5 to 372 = 0.04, 1.01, 1.13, 1.05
